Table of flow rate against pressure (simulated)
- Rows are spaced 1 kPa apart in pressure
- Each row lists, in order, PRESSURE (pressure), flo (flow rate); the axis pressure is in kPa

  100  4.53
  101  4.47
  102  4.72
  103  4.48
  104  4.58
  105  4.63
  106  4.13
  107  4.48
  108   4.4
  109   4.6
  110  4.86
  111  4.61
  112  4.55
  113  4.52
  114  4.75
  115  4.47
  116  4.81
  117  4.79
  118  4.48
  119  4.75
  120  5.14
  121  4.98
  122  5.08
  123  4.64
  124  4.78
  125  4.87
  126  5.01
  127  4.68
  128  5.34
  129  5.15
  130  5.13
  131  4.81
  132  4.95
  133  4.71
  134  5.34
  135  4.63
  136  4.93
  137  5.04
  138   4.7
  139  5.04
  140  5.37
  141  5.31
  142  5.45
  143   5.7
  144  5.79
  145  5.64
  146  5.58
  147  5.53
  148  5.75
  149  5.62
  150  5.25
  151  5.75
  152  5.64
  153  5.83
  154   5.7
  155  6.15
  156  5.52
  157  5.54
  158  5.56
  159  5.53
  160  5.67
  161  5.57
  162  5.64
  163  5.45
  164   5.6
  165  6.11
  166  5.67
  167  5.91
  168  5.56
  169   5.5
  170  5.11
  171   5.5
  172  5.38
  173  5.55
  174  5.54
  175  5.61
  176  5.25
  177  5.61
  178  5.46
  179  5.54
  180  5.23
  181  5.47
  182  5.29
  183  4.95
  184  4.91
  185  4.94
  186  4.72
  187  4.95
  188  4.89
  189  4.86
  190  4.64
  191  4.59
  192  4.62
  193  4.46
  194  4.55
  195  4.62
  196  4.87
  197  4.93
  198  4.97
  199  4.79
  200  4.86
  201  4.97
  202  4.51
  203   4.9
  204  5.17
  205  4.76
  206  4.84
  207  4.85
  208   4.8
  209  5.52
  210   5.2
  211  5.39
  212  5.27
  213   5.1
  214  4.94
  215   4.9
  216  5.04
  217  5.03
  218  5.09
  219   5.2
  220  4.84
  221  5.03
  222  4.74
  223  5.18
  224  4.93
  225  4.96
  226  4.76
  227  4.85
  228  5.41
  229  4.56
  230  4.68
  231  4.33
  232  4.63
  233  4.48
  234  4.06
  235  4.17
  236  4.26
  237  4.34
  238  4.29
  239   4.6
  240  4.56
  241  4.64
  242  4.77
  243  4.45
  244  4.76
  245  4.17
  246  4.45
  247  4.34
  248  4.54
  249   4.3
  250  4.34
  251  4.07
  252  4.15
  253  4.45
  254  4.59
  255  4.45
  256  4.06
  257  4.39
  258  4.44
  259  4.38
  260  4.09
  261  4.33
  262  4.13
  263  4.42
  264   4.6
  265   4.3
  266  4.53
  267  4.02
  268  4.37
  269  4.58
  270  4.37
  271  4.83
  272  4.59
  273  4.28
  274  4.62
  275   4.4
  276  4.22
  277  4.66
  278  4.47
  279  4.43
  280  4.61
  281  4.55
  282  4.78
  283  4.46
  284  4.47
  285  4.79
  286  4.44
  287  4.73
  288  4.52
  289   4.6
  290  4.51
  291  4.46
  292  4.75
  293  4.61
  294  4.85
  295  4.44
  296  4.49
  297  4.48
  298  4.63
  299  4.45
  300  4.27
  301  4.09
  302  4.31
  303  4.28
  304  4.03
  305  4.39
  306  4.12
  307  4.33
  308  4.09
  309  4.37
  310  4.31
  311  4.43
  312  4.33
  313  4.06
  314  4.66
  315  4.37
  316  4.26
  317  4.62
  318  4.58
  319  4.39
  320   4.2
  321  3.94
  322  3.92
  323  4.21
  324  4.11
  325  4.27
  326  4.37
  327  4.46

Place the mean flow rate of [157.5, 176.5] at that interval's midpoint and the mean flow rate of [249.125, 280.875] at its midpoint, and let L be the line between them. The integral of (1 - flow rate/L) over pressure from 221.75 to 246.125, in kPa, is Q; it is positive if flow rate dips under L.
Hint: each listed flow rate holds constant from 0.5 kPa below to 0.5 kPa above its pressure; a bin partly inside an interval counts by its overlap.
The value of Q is 0.8 kPa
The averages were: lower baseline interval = 5.56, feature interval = 4.6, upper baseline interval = 4.39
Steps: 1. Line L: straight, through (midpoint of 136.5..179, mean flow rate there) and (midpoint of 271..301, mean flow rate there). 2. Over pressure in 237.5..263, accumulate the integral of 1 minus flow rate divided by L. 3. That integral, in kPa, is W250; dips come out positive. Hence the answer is 2.2 kPa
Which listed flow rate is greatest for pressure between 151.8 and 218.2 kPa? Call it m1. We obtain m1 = 6.15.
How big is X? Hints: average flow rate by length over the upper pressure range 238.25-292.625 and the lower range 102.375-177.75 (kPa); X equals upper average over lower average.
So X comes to 0.86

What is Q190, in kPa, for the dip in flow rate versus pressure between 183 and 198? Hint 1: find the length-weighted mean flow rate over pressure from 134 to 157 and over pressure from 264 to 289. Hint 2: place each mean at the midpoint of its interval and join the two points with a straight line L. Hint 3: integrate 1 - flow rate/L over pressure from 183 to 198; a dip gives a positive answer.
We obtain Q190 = 1.0 kPa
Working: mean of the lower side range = 5.45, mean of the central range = 4.77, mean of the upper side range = 4.5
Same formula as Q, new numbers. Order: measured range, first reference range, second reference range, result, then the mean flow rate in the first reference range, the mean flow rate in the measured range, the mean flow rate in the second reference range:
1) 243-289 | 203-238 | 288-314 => 1.58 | 4.85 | 4.43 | 4.39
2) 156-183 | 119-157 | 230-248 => -2.81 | 5.25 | 5.52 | 4.44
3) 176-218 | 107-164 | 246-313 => -1.18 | 5.16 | 4.98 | 4.42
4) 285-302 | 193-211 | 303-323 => -0.51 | 4.89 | 4.52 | 4.28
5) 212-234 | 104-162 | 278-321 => -0.62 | 5.11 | 4.88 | 4.44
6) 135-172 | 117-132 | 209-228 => -4.21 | 4.91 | 5.52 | 5.05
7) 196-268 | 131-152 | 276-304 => 2.43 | 5.3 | 4.66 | 4.51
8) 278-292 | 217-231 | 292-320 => -0.15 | 4.92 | 4.57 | 4.38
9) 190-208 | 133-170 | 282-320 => 1.34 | 5.5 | 4.78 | 4.43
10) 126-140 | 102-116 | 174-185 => -0.45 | 4.56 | 4.97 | 5.32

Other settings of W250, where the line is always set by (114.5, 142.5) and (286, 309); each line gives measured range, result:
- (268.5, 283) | -0.10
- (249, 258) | 0.48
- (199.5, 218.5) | -1.26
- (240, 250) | 0.22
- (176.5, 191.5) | -0.93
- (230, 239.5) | 0.51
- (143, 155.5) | -2.07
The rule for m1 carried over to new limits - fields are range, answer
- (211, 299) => 5.41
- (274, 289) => 4.79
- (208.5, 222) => 5.52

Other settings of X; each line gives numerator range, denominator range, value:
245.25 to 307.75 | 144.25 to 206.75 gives 0.84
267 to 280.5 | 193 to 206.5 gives 0.93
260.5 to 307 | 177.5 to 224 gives 0.90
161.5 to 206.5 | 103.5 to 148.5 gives 1.04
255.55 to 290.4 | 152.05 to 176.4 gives 0.80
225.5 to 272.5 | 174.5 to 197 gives 0.89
